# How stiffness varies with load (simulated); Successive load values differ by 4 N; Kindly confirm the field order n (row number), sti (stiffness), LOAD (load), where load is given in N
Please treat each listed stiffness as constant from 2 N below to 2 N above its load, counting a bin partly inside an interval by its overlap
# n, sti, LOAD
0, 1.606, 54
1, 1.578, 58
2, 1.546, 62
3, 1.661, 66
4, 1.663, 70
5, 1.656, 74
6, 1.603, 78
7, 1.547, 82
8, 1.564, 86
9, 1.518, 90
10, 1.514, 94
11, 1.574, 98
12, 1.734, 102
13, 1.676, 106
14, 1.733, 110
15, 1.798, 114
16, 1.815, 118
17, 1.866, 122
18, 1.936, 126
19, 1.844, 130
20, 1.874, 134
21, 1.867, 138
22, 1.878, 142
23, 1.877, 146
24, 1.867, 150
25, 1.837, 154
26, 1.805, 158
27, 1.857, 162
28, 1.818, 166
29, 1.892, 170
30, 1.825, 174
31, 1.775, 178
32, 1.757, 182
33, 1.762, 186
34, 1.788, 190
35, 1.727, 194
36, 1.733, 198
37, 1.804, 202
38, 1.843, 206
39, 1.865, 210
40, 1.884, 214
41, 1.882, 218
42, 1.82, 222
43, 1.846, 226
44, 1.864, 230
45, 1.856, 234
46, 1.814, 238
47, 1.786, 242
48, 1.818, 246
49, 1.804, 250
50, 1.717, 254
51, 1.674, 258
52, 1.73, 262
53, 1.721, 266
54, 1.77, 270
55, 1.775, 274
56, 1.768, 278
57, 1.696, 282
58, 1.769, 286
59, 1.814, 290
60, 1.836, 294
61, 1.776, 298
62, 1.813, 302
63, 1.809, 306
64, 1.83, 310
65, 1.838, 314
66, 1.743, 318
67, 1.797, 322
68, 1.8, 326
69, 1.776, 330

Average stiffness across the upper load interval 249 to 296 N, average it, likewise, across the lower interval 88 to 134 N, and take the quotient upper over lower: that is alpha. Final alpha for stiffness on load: 1.01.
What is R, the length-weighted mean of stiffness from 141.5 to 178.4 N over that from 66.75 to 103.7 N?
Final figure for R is 1.15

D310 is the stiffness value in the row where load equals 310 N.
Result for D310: 1.83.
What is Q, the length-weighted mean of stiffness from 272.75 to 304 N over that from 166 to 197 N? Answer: 1.00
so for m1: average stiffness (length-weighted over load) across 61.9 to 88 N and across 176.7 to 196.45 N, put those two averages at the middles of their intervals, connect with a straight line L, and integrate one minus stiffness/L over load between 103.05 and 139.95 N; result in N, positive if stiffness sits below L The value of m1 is -3.3 N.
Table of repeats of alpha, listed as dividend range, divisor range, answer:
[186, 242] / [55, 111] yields 1.13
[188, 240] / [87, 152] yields 1.03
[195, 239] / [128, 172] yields 0.99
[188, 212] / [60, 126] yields 1.08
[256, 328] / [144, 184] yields 0.97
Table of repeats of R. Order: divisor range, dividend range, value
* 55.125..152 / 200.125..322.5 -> 1.05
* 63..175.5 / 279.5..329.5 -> 1.02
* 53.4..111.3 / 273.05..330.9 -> 1.11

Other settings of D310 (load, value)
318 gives 1.743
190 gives 1.788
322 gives 1.797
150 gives 1.867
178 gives 1.775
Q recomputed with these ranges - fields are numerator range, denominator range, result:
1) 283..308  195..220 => 0.98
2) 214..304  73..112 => 1.11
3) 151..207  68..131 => 1.07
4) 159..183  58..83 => 1.13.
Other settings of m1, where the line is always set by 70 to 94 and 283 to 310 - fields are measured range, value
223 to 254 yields -1.40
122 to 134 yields -1.89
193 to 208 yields -0.69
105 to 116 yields -0.90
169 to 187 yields -1.30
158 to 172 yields -1.54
